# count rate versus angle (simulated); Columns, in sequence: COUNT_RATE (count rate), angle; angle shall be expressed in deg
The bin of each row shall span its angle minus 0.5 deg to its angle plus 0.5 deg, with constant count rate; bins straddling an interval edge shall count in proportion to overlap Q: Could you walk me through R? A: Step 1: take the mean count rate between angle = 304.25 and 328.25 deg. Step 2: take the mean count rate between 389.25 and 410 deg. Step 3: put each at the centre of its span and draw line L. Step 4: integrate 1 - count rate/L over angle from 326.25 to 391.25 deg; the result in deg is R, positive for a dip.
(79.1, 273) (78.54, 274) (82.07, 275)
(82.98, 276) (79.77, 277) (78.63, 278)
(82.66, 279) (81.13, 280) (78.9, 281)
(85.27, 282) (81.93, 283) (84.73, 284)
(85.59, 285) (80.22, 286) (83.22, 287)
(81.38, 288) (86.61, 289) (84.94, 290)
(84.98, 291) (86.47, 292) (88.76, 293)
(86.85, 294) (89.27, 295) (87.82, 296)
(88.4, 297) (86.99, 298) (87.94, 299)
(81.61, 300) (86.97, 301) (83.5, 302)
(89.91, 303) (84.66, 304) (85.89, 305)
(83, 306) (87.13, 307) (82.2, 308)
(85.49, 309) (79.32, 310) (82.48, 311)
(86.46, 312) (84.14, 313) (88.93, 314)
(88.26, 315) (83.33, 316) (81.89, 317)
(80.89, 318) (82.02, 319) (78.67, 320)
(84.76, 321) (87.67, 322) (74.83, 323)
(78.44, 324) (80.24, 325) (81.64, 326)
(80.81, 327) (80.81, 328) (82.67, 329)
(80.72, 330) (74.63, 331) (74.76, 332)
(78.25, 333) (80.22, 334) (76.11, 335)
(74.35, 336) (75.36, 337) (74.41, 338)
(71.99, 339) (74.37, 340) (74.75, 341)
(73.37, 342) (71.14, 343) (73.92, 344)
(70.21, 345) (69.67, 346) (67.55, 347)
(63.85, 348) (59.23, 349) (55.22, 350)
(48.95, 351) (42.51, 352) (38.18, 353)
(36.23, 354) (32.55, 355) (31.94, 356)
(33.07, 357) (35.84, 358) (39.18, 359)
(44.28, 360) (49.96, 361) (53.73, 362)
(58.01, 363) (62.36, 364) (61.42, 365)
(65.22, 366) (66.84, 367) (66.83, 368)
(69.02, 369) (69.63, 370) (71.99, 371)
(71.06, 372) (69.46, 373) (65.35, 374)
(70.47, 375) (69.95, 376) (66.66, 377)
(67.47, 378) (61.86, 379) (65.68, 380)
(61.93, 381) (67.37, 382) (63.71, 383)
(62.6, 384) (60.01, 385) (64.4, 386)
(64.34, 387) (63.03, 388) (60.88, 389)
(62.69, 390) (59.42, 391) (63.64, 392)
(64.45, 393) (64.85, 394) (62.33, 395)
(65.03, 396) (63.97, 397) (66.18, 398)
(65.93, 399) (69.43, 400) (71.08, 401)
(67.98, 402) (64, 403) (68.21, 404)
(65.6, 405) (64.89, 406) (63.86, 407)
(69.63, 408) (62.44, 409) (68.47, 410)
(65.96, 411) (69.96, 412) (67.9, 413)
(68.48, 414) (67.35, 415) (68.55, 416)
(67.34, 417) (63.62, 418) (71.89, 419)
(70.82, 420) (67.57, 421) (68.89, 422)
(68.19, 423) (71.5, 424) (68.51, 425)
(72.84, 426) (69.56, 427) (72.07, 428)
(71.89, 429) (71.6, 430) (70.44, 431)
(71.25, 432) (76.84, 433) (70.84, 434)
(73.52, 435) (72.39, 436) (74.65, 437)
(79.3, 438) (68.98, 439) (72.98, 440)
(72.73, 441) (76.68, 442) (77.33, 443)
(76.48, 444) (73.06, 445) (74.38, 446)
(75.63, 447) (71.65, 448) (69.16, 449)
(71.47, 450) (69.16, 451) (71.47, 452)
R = 9.0 deg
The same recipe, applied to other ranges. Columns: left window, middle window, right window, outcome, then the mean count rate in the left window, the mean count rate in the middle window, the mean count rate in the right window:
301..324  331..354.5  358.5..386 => 2.3 deg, 83.8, 66.5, 63.1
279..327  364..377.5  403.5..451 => 1.6 deg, 84.1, 67.8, 70.6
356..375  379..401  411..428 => -0.3 deg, 58.1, 64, 68.9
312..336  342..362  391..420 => 6.5 deg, 81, 51.4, 66.5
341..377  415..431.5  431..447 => 0.3 deg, 58.3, 69.6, 74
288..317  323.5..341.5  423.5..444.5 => 1.2 deg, 85.7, 77.5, 73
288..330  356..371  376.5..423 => 3.7 deg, 84.3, 55.2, 65.7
